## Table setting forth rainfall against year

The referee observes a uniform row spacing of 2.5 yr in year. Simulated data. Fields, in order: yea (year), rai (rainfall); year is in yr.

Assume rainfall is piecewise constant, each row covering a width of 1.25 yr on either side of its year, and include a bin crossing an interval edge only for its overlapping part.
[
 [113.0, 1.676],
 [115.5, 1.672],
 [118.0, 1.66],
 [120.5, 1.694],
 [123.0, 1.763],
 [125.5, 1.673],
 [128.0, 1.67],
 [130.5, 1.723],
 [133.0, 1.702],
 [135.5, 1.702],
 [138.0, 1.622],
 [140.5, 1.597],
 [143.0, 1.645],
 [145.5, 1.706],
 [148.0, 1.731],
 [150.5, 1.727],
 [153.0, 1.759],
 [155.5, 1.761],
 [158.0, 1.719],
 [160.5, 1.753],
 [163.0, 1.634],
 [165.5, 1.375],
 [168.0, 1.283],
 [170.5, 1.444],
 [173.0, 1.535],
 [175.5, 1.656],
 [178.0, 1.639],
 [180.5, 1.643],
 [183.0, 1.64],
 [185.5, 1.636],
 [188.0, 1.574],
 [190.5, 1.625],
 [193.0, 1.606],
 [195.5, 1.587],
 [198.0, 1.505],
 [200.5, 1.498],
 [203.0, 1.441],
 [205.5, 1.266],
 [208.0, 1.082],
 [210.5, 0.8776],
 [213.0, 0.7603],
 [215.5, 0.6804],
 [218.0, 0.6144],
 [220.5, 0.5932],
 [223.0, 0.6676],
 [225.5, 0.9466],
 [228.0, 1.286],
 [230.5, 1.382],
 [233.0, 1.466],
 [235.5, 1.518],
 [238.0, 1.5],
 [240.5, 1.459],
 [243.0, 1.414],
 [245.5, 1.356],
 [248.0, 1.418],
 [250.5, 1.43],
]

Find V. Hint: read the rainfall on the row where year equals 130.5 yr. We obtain 1.723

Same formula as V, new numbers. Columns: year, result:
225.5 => 0.9466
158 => 1.719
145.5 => 1.706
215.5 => 0.6804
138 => 1.622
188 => 1.574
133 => 1.702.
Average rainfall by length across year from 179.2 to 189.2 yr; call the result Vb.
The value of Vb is 1.62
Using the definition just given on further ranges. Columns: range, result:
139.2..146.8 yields 1.65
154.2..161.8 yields 1.74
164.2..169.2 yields 1.33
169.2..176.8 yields 1.54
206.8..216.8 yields 0.848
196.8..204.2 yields 1.48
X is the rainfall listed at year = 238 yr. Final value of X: 1.5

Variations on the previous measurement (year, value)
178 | 1.639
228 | 1.286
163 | 1.634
